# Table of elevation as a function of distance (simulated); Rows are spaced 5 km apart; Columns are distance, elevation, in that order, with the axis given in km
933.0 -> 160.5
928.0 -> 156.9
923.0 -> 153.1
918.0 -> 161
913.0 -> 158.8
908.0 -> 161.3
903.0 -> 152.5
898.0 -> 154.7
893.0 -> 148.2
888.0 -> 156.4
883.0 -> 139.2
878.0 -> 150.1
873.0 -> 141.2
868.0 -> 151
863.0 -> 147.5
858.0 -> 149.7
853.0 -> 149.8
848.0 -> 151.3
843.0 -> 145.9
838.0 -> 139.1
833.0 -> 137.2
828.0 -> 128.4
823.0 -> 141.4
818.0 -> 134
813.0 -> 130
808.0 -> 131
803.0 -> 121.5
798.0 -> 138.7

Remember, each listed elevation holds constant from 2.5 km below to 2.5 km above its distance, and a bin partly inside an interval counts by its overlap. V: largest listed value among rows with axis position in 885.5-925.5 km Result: 161.3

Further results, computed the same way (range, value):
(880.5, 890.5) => 156.4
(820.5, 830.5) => 141.4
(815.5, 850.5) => 151.3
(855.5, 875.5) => 151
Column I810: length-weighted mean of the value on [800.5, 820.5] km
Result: 129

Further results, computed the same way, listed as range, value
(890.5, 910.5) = 154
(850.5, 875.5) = 148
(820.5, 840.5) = 137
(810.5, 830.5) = 133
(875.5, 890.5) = 149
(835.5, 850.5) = 145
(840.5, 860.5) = 149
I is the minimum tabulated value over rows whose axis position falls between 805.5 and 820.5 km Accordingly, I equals 130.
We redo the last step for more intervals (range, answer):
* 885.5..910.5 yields 148.2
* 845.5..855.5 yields 149.8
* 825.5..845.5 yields 128.4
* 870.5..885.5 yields 139.2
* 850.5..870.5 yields 147.5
